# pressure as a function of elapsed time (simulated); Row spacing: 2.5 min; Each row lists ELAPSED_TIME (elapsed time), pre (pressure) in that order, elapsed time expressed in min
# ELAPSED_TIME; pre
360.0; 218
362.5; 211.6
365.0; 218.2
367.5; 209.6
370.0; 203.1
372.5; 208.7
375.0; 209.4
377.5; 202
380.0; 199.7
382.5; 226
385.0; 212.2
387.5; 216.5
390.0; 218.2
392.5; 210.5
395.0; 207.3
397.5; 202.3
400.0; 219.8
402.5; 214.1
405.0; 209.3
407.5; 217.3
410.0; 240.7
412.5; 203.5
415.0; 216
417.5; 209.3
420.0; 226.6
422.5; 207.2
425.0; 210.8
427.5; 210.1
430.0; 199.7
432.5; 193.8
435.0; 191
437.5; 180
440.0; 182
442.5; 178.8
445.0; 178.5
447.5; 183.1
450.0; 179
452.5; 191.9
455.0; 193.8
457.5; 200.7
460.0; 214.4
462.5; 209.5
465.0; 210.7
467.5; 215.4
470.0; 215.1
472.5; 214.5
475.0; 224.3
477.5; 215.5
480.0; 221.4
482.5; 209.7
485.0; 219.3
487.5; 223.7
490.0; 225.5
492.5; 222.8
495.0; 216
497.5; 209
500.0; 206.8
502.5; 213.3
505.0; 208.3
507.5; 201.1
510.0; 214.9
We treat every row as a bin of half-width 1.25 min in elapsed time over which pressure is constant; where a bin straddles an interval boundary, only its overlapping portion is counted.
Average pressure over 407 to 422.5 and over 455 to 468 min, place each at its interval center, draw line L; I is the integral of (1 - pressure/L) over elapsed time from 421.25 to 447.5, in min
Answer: 2.61 min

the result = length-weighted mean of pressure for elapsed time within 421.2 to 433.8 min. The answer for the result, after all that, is 204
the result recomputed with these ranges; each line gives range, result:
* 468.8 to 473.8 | 215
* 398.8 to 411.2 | 220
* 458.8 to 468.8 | 213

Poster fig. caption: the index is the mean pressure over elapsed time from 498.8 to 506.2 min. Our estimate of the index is 209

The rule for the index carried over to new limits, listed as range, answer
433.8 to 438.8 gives 185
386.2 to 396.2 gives 213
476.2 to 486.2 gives 216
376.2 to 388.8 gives 211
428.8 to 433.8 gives 197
